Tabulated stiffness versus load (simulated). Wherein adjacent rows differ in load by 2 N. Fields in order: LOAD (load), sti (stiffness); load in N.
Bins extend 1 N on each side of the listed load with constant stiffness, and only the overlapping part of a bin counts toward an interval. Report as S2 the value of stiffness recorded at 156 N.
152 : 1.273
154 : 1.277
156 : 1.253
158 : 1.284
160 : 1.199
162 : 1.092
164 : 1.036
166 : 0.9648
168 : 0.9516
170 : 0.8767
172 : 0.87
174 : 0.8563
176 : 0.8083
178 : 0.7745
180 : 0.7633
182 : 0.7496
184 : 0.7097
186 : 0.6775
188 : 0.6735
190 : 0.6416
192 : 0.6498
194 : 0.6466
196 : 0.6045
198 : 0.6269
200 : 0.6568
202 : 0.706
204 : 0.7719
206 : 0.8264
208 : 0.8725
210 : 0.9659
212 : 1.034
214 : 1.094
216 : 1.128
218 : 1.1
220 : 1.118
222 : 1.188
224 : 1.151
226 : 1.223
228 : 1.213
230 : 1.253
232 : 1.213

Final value 1.253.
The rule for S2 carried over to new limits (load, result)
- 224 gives 1.151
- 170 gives 0.8767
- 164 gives 1.036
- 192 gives 0.6498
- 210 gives 0.9659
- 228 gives 1.213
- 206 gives 0.8264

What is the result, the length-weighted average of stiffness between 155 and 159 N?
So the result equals 1.27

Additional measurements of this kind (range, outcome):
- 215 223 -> 1.13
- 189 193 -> 0.646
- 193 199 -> 0.626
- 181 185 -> 0.73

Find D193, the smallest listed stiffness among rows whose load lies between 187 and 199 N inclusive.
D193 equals 0.6045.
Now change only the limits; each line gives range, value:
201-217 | 0.706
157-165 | 1.036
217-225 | 1.1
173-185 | 0.7097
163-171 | 0.8767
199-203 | 0.6568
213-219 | 1.094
